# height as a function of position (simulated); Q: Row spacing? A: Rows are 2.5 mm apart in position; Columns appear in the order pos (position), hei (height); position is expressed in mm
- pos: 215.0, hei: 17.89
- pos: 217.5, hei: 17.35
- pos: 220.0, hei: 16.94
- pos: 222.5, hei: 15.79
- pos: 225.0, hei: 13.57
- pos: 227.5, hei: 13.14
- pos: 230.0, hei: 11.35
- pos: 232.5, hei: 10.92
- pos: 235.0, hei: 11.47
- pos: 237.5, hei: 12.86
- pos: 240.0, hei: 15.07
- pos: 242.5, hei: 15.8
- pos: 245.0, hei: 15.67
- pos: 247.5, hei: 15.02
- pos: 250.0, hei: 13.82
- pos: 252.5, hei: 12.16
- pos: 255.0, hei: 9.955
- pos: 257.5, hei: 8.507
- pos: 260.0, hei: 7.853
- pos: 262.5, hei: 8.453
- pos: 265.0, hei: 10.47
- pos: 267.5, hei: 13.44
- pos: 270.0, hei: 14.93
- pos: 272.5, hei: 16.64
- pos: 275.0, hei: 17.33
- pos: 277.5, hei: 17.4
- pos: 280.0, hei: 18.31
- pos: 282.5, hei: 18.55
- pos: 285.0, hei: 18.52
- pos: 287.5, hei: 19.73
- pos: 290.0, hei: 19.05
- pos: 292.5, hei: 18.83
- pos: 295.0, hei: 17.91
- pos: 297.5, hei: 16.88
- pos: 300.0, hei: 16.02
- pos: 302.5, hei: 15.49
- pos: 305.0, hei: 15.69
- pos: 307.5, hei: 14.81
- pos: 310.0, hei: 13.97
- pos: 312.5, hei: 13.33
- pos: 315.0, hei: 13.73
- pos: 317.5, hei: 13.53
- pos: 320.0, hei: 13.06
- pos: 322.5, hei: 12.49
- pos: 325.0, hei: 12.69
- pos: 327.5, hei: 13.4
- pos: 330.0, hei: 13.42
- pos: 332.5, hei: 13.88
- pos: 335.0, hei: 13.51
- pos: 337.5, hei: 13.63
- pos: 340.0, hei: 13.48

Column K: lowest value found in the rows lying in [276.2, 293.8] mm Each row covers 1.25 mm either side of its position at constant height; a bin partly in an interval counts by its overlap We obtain 17.4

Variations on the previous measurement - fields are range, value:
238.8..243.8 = 15.07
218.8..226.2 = 13.57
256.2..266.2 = 7.853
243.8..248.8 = 15.02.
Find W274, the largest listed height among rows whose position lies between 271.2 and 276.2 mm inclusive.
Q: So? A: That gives 17.33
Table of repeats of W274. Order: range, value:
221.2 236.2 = 15.79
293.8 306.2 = 17.91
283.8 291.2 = 19.73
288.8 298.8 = 19.05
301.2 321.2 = 15.69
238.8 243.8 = 15.8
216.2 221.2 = 17.35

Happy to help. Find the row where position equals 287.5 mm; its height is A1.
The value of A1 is 19.73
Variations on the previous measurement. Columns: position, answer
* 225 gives 13.57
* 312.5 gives 13.33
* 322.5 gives 12.49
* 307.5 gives 14.81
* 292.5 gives 18.83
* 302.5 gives 15.49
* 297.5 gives 16.88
